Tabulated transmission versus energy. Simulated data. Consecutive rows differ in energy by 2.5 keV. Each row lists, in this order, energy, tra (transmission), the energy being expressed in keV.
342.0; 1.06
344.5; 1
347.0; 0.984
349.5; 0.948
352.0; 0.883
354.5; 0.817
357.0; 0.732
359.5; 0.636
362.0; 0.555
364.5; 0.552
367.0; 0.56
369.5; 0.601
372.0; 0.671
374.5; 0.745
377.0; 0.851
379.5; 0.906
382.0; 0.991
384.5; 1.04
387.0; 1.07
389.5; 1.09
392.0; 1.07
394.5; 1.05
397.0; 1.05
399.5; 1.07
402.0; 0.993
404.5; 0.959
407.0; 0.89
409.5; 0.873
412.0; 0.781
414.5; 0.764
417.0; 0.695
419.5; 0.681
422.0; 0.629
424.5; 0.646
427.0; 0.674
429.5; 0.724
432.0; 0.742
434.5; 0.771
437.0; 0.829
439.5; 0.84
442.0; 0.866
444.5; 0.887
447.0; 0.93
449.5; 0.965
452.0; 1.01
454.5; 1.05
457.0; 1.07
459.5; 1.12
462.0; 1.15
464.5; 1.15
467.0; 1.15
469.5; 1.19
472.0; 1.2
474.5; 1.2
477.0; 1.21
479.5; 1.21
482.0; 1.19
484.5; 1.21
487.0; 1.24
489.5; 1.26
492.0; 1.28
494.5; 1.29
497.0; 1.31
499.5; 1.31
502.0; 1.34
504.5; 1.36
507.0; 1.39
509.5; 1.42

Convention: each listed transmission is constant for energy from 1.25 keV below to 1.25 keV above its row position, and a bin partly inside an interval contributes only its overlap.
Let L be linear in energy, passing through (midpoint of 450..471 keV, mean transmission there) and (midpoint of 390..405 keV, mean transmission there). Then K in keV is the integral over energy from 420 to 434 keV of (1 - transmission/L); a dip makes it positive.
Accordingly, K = 5.0 keV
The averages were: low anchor 1.04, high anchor 1.11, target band 0.688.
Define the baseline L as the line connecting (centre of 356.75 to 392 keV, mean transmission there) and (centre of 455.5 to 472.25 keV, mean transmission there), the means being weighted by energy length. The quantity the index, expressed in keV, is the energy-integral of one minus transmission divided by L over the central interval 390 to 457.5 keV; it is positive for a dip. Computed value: 7.48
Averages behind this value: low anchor 0.797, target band 0.871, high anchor 1.14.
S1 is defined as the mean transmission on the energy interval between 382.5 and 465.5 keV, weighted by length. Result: 0.913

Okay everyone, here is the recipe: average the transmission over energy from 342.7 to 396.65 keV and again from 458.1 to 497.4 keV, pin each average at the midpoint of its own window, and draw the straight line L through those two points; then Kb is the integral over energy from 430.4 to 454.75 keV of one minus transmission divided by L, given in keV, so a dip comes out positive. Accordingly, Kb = 4.8 keV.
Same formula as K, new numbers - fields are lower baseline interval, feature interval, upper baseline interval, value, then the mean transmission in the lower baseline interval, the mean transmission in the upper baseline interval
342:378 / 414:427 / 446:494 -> 4.0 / 0.762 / 1.15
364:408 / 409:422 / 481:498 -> 3.4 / 0.904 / 1.25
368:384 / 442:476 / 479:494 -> 1.6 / 0.802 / 1.24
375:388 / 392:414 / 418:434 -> -3.4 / 0.957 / 0.687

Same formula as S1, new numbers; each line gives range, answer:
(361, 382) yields 0.7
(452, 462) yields 1.08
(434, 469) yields 0.994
